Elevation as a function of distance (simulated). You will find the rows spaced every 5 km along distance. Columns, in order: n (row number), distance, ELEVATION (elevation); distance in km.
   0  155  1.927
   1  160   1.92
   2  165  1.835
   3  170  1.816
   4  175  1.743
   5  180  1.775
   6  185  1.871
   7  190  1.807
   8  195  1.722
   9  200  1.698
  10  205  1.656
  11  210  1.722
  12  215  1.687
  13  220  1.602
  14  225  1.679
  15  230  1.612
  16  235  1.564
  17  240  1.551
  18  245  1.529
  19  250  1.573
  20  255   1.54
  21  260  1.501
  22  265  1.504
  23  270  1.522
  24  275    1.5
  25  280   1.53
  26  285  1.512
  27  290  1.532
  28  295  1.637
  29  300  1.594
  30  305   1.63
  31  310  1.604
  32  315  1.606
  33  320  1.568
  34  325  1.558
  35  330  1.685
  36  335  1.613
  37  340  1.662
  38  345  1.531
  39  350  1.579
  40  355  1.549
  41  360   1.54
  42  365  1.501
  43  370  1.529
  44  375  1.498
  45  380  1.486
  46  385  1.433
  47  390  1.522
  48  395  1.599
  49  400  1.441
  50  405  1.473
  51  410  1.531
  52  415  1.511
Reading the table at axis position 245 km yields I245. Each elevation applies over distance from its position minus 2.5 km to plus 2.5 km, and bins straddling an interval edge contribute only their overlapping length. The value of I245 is 1.529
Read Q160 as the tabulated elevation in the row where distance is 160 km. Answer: 1.92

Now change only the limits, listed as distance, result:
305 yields 1.63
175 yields 1.743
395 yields 1.599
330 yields 1.685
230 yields 1.612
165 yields 1.835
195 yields 1.722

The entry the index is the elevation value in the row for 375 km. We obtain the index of 1.498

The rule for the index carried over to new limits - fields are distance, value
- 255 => 1.54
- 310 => 1.604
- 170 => 1.816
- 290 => 1.532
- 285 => 1.512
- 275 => 1.5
